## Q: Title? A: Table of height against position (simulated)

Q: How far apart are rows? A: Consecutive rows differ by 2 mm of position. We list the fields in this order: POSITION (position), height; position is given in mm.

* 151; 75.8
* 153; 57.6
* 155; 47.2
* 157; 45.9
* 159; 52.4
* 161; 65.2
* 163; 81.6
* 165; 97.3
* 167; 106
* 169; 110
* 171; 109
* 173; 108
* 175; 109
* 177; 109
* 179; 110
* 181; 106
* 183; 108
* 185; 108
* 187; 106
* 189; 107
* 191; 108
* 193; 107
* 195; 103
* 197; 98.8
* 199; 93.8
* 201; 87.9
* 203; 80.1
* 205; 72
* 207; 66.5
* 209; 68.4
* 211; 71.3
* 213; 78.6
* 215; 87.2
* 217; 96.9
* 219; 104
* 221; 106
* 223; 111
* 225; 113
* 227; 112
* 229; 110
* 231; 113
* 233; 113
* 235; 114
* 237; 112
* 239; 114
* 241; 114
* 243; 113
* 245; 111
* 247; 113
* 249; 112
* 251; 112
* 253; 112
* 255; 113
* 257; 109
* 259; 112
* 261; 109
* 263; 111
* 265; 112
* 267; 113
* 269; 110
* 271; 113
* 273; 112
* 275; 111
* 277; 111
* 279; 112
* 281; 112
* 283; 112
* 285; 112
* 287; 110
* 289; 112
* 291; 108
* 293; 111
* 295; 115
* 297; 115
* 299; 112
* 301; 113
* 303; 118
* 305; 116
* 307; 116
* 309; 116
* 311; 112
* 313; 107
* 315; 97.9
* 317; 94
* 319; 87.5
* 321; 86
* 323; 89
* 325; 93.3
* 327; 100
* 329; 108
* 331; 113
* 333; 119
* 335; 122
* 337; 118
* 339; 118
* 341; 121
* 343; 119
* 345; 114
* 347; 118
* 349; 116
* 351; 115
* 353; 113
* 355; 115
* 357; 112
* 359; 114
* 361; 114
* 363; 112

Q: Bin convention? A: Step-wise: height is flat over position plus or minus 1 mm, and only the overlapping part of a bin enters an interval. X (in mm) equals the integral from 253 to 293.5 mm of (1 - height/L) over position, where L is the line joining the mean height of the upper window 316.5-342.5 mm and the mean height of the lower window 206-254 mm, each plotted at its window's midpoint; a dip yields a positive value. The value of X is -2.7 mm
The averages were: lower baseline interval 103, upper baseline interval 106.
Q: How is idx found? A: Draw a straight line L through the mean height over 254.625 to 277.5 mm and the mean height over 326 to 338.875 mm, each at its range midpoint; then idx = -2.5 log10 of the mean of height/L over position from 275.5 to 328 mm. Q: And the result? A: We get 0.05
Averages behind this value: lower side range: 111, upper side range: 114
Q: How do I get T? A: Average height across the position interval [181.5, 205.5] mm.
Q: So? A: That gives 99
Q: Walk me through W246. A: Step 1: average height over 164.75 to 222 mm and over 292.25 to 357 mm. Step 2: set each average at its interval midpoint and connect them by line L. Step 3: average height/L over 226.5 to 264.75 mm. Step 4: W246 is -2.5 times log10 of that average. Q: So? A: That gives -0.10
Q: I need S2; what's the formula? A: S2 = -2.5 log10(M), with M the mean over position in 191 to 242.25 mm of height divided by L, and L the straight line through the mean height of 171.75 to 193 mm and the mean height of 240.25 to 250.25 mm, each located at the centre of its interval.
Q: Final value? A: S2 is 0.13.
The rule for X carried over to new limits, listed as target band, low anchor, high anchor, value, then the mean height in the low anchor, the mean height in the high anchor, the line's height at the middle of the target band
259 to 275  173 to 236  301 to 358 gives -1.0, 99.4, 110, 105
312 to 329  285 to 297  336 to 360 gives 2.8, 112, 116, 114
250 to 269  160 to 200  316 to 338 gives -1.6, 103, 103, 103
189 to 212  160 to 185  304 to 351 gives 3.4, 102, 109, 103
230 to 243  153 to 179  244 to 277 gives -1.0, 86.5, 112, 105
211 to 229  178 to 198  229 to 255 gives 1.7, 106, 113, 110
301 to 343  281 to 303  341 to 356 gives 2.3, 112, 116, 114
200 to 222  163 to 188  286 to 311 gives 5.0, 106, 113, 108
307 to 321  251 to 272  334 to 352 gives 1.6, 111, 118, 116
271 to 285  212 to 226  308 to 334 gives -1.5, 99.5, 102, 101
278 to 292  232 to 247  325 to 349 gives 0.3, 113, 115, 114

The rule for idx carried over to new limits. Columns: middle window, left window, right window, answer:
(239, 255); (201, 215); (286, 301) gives -0.222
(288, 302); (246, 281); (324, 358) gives 0.002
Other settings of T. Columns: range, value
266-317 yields 112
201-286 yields 105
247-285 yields 112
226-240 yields 113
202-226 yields 87.9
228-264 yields 112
